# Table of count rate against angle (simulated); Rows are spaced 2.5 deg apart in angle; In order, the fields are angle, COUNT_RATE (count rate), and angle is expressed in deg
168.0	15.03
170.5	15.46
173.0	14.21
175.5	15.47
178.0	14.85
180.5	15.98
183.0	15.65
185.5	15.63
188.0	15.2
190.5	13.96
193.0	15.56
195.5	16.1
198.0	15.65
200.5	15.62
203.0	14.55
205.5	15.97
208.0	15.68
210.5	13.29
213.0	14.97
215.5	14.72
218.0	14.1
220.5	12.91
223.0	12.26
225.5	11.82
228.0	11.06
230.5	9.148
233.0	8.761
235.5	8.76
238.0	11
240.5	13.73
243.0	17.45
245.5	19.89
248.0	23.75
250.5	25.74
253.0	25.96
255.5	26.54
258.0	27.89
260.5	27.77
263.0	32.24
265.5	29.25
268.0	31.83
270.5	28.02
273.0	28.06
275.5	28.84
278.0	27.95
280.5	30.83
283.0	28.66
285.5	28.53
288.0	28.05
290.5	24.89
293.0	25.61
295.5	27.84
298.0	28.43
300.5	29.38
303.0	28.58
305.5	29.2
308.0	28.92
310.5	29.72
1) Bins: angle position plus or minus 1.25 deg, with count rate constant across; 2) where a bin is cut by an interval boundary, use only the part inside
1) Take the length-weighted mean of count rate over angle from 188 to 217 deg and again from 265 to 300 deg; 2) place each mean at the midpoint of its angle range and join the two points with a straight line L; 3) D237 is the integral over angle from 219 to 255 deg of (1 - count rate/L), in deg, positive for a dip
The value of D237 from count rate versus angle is 9.9 deg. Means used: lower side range 15.1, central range 15.4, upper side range 28.3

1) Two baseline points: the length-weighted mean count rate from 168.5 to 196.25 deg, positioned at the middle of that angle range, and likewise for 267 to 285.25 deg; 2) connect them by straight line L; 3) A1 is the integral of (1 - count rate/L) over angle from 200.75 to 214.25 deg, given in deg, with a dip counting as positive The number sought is 2.8 deg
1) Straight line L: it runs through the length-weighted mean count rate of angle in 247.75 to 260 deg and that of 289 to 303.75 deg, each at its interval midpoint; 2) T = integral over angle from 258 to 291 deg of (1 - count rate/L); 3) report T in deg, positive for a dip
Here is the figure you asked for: -2.5 deg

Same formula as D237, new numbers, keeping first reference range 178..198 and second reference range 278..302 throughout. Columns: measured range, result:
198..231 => 8.5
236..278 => -0.8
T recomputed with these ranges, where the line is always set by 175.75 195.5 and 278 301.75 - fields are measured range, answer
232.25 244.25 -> 5.4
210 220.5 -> 2.6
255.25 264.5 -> -1.7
